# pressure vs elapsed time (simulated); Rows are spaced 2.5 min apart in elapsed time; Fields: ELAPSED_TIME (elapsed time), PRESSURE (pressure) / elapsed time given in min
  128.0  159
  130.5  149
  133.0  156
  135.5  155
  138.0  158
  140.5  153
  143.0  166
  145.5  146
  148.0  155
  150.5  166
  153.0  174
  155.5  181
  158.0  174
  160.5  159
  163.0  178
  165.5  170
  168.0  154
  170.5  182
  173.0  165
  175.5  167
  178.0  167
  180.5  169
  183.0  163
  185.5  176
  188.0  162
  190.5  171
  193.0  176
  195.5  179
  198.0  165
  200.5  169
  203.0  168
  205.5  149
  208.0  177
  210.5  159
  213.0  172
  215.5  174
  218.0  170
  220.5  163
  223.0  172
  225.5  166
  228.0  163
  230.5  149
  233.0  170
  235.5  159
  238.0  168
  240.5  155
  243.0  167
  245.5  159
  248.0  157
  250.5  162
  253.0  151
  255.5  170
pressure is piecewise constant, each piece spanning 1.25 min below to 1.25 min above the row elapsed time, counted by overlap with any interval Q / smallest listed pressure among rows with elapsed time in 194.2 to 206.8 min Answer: 149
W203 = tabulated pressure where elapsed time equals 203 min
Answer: 168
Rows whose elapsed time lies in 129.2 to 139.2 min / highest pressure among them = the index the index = 158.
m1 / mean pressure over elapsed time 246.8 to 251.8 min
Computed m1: 159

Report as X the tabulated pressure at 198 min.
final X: 165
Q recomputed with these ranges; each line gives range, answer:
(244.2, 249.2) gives 157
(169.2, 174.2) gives 165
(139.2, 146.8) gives 146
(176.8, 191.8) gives 162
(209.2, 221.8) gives 159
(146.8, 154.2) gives 155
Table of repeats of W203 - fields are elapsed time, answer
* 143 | 166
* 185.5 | 176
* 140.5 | 153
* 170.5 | 182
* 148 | 155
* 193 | 176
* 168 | 154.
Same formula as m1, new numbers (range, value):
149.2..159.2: 174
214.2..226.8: 169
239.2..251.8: 160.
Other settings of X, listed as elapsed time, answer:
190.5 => 171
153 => 174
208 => 177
